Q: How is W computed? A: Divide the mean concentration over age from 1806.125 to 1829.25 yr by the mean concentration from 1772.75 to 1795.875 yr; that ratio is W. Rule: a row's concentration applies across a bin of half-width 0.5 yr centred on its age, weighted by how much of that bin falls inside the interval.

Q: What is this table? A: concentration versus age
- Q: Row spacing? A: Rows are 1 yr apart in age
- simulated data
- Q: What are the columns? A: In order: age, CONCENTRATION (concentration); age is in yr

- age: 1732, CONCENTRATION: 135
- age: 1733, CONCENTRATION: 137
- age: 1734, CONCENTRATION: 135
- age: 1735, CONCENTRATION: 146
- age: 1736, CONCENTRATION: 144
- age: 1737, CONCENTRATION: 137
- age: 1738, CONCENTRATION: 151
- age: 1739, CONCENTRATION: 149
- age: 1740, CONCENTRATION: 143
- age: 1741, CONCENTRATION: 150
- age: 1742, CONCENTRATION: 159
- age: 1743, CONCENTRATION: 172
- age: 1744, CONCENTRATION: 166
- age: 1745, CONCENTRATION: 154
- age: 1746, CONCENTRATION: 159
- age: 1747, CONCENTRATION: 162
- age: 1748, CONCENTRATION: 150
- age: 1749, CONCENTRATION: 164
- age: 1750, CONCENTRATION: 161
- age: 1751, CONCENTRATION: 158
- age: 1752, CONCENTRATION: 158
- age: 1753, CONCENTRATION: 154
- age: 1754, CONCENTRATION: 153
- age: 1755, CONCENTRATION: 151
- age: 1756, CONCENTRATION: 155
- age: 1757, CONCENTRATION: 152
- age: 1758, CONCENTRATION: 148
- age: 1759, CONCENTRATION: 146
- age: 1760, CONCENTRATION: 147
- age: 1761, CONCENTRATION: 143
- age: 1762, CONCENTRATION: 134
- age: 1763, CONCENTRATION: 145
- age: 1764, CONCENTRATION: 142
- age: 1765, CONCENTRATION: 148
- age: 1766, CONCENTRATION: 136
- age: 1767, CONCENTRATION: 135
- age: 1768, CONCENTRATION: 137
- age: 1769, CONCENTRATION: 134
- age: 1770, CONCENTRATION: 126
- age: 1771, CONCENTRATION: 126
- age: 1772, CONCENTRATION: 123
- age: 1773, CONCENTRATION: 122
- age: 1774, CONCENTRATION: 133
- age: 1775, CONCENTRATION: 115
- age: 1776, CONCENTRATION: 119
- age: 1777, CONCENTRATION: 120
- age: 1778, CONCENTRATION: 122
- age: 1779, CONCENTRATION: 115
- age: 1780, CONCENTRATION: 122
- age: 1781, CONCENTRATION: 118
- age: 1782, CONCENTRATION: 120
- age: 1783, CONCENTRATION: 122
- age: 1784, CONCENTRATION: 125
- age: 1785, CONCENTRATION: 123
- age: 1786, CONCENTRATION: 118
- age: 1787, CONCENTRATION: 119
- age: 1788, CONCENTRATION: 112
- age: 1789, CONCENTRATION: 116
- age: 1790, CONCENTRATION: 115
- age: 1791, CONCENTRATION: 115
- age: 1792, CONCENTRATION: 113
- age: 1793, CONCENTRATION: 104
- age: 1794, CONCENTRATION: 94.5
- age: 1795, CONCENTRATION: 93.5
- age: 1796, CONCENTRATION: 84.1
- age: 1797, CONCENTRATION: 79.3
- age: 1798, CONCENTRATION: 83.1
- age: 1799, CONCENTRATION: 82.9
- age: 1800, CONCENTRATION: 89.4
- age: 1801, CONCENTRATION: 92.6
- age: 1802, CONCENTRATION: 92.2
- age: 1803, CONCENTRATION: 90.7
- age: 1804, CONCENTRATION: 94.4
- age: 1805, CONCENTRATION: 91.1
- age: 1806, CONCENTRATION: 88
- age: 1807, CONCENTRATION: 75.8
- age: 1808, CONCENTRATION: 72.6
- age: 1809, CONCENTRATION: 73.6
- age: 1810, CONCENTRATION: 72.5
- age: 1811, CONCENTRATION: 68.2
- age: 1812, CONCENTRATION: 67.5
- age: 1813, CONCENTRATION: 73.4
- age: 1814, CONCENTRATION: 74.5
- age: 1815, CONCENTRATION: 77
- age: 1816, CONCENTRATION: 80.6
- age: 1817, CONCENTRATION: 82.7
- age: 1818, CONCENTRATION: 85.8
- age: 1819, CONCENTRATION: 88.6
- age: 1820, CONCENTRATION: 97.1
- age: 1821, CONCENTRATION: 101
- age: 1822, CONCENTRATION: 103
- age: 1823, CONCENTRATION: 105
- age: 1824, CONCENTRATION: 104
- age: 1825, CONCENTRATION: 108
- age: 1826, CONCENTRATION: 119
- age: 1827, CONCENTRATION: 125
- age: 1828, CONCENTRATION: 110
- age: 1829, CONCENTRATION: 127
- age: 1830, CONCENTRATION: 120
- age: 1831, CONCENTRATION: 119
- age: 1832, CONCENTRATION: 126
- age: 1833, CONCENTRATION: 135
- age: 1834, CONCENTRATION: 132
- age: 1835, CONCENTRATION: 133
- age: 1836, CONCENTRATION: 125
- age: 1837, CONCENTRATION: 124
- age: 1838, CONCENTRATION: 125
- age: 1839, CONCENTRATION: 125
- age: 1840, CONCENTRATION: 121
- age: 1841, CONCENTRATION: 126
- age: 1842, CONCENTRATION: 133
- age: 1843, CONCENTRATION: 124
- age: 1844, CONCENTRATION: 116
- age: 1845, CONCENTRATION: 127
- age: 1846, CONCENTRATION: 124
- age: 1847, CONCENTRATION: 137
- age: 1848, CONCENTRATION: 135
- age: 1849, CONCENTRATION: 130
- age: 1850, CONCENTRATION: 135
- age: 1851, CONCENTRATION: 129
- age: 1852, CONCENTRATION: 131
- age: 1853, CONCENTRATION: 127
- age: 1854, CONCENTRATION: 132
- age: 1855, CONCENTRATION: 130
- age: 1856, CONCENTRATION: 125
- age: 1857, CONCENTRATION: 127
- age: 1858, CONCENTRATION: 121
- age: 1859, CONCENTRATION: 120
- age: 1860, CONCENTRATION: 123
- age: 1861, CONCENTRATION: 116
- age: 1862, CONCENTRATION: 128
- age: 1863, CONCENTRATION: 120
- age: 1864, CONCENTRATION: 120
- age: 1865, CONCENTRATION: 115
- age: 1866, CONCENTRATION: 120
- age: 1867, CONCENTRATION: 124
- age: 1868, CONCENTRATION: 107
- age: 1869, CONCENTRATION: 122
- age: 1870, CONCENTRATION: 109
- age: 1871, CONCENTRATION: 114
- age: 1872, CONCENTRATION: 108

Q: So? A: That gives 0.78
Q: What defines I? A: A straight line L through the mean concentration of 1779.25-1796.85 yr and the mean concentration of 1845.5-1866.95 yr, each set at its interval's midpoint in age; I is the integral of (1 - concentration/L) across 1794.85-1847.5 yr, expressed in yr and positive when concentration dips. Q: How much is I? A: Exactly 7.4 yr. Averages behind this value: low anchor 112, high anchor 126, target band 102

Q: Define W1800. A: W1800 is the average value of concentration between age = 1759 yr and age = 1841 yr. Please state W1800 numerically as 110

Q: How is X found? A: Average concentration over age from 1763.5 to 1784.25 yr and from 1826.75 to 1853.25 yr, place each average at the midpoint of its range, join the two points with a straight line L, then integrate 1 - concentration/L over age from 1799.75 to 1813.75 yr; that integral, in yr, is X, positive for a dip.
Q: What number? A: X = 5.0 yr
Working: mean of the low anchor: 127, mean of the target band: 81.3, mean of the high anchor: 127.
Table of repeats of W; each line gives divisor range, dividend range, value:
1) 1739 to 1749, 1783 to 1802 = 0.66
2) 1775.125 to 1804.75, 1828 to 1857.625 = 1.19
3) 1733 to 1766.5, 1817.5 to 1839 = 0.77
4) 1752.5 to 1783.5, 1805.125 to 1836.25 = 0.74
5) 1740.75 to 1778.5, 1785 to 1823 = 0.63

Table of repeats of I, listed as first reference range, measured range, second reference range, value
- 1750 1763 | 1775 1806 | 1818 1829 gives 5.37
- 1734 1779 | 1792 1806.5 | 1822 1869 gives 4.68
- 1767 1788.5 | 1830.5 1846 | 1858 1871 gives -0.80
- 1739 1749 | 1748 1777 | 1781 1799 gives -0.83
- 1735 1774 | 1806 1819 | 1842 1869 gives 5.61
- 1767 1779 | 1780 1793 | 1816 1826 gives -0.02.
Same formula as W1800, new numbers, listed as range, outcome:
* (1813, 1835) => 106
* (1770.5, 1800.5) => 111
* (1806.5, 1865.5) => 112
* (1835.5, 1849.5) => 127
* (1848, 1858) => 129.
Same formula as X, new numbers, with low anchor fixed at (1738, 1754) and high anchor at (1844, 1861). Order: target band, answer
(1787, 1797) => 2.8 yr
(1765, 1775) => 1.3 yr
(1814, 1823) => 3.1 yr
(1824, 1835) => 1.0 yr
